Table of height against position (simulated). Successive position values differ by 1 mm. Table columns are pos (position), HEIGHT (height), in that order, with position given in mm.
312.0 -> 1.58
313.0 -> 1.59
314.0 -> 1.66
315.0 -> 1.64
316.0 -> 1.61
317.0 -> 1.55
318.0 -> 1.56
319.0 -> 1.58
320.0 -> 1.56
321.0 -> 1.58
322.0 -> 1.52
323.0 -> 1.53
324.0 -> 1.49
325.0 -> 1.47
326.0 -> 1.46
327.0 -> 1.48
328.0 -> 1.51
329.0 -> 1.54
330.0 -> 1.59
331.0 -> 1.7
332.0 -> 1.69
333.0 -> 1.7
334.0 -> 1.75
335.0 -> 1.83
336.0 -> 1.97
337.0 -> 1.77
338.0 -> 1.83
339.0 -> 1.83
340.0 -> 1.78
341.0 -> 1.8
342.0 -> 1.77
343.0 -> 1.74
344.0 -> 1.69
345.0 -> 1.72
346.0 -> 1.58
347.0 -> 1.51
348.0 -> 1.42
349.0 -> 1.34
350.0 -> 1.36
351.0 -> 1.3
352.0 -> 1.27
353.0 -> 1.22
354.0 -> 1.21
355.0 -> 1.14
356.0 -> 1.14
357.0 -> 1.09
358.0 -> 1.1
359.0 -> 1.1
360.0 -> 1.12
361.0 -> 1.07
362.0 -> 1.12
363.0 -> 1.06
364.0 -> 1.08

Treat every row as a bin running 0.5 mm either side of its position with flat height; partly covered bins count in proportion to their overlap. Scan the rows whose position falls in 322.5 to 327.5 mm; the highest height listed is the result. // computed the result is 1.53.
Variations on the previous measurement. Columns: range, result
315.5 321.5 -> 1.61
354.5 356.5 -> 1.14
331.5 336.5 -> 1.97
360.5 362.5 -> 1.12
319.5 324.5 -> 1.58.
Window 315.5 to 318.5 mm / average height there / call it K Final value 1.57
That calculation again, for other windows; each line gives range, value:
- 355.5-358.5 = 1.11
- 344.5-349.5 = 1.51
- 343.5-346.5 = 1.66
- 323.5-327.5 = 1.48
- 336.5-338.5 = 1.8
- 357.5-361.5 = 1.1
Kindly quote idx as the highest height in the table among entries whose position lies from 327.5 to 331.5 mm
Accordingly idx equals 1.7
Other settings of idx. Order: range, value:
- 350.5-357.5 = 1.3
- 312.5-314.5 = 1.66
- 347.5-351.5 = 1.42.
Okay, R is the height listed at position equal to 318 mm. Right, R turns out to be 1.56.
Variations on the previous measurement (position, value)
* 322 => 1.52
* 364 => 1.08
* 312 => 1.58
